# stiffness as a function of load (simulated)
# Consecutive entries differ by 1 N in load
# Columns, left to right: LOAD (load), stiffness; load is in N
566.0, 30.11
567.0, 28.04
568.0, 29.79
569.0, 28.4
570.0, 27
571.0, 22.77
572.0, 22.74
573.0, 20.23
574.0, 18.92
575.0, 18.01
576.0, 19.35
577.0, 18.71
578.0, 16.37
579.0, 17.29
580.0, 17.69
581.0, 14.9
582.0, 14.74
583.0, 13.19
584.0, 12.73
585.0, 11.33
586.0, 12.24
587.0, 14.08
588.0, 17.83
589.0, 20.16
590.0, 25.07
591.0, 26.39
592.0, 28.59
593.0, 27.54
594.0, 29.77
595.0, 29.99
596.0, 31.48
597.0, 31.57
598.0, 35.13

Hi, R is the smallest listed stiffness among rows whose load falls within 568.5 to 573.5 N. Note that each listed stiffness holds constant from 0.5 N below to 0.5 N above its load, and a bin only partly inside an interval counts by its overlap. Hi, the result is 20.23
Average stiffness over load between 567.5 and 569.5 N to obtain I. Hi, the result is 29.1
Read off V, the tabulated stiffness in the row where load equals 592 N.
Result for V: 28.59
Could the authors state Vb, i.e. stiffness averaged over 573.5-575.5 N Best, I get 18.5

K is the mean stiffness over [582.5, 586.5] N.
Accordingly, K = 12.4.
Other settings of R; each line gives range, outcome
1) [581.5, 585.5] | 11.33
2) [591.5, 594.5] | 27.54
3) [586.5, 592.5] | 14.08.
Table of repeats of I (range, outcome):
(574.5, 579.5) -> 17.9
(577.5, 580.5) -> 17.1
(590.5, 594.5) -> 28.1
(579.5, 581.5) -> 16.3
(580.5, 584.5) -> 13.9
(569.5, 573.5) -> 23.2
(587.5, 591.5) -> 22.4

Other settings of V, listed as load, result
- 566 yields 30.11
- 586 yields 12.24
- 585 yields 11.33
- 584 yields 12.73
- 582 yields 14.74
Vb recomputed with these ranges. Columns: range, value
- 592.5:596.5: 29.7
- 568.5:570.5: 27.7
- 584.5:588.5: 13.9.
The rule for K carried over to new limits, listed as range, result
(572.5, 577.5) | 19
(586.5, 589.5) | 17.4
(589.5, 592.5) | 26.7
